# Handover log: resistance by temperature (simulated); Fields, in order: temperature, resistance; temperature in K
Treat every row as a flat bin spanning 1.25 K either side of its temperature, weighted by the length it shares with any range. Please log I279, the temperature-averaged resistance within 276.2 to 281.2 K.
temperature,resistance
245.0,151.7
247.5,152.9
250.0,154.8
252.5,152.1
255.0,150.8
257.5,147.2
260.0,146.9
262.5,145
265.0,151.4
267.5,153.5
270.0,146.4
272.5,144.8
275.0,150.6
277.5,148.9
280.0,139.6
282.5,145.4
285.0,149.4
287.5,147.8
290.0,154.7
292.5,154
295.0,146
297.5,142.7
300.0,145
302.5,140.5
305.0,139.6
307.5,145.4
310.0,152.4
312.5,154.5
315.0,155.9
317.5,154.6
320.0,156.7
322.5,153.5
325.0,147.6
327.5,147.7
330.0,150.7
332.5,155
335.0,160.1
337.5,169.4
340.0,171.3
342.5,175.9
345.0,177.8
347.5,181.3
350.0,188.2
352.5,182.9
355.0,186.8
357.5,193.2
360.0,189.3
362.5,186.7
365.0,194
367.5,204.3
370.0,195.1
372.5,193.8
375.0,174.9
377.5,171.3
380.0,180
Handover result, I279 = 144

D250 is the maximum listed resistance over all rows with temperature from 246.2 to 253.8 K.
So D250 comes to 154.8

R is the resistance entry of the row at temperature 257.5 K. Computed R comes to 147.2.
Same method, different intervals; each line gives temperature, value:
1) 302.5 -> 140.5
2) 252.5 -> 152.1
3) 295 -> 146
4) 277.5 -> 148.9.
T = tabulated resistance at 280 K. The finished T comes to 139.6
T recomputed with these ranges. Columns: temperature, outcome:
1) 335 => 160.1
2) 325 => 147.6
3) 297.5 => 142.7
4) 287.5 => 147.8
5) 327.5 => 147.7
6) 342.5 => 175.9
